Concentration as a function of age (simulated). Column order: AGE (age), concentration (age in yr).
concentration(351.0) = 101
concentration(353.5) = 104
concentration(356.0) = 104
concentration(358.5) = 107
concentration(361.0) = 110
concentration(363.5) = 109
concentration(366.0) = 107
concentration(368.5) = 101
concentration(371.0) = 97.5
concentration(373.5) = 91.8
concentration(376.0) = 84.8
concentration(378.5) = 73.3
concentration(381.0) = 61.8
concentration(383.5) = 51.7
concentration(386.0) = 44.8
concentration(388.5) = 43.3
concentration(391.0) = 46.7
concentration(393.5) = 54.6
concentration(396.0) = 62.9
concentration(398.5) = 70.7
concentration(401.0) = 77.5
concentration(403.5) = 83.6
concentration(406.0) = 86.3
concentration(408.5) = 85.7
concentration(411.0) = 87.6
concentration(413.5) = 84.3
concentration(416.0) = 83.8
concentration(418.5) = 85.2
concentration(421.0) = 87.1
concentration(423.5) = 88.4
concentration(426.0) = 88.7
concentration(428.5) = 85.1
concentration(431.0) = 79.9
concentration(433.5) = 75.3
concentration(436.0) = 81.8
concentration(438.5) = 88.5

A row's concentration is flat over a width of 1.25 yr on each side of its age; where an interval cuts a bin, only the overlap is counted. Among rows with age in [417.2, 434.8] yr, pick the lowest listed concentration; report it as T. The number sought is 75.3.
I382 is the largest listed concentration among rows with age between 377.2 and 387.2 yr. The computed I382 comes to 73.3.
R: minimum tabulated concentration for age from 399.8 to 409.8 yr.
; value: 77.5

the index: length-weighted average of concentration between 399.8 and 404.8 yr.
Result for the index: 80.6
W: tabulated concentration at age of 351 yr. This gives 101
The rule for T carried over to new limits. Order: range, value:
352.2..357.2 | 104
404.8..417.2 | 83.8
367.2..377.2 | 84.8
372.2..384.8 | 51.7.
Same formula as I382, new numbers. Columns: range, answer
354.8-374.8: 110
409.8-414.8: 87.6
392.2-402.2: 77.5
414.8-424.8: 88.4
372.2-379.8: 91.8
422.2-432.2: 88.7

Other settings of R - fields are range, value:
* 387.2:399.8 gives 43.3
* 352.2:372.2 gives 97.5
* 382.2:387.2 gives 44.8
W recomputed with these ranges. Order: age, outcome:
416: 83.8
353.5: 104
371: 97.5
